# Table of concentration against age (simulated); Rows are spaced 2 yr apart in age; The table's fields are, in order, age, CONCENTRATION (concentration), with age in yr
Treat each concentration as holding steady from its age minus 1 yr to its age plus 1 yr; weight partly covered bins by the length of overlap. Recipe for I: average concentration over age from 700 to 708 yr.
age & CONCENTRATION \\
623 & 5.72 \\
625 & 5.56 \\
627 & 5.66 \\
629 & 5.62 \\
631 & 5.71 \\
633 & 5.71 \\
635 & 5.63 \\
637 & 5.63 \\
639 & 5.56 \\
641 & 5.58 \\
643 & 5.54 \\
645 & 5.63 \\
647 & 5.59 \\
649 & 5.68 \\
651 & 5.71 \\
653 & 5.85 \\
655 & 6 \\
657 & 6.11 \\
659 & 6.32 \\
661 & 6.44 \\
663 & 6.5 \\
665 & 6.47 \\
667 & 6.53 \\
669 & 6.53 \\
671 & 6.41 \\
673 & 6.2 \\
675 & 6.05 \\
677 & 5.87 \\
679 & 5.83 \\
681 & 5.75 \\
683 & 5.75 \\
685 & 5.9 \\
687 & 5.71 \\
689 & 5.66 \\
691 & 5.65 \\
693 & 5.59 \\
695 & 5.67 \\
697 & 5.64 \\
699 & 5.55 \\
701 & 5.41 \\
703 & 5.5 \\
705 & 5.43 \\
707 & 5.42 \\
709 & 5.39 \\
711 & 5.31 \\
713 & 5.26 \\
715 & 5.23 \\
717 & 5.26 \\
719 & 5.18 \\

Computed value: 5.44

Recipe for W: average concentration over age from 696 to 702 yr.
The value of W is 5.53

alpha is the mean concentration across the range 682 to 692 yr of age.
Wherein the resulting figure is 5.73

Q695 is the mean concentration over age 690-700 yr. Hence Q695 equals 5.62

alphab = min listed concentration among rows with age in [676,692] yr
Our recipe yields 5.65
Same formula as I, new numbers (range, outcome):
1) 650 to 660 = 6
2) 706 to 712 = 5.37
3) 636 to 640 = 5.59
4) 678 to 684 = 5.78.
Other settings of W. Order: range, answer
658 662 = 6.38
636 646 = 5.59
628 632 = 5.67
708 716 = 5.3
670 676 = 6.22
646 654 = 5.71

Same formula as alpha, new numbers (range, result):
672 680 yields 5.99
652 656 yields 5.92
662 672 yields 6.49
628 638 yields 5.66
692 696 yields 5.63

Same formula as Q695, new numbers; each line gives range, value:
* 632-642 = 5.62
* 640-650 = 5.6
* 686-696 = 5.66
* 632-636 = 5.67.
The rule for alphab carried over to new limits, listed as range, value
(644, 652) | 5.59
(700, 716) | 5.23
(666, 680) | 5.83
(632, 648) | 5.54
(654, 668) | 6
